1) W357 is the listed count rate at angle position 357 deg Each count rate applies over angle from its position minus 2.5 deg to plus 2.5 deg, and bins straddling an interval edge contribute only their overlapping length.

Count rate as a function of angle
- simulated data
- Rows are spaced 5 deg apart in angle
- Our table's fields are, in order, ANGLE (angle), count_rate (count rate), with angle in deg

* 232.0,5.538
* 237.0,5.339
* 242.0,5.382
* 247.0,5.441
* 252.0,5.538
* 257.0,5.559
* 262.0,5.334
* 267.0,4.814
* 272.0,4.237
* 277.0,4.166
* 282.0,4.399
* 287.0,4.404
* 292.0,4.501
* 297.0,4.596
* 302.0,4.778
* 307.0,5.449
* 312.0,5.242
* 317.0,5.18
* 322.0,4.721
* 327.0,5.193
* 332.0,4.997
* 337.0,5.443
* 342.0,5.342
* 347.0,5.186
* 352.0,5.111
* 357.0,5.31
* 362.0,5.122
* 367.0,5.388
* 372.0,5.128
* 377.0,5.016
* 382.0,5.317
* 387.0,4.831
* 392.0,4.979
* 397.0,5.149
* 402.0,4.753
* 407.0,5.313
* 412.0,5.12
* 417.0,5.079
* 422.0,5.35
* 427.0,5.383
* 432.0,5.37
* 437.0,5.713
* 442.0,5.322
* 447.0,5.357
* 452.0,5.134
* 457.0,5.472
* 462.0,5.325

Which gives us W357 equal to 5.31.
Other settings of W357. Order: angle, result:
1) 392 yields 4.979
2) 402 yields 4.753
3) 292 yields 4.501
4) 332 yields 4.997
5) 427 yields 5.383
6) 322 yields 4.721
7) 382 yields 5.317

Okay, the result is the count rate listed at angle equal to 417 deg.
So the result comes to 5.079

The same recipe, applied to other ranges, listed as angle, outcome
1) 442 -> 5.322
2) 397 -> 5.149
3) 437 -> 5.713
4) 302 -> 4.778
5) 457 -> 5.472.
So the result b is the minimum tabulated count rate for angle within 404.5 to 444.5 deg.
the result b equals 5.079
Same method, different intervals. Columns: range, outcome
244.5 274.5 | 4.237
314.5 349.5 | 4.721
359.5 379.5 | 5.016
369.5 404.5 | 4.753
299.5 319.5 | 4.778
